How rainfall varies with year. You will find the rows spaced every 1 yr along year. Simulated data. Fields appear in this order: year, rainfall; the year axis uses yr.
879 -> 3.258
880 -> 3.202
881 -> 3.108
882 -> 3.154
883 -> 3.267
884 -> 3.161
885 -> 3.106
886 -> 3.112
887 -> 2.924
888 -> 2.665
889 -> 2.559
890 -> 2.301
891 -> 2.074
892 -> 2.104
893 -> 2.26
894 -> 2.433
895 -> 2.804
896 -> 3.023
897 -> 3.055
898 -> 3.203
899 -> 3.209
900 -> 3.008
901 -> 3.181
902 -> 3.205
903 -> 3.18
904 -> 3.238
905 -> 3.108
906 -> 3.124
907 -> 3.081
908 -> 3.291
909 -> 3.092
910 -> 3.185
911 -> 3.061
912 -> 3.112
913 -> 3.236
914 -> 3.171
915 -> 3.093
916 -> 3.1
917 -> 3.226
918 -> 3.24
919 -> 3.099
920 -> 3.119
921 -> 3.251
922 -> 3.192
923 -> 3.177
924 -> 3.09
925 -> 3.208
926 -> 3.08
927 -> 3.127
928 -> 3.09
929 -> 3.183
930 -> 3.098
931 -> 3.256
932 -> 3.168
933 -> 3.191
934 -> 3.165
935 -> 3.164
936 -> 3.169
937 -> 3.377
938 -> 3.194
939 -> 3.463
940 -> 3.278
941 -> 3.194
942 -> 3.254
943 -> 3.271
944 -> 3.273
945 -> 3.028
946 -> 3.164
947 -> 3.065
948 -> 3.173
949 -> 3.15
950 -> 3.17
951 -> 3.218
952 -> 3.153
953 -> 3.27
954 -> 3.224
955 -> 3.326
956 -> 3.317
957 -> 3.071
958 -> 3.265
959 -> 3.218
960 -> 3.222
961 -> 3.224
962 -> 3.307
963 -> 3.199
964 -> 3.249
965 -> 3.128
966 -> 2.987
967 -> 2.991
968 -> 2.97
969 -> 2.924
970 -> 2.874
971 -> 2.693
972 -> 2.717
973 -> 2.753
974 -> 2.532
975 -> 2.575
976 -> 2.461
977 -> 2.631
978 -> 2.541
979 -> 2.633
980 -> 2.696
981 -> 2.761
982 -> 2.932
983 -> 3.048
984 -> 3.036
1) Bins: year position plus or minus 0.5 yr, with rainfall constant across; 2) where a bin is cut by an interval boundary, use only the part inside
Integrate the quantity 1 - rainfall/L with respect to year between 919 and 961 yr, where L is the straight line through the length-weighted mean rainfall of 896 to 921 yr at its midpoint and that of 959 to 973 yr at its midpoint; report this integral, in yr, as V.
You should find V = -1.50 yr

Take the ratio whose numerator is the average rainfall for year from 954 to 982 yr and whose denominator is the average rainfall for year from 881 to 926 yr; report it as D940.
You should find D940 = 0.98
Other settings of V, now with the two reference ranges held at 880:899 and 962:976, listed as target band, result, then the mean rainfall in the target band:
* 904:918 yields -1.6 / 3.15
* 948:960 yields -1.4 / 3.21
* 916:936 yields -2.2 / 3.16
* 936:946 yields -1.3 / 3.25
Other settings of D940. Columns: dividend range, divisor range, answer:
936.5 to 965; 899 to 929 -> 1.02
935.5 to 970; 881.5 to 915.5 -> 1.07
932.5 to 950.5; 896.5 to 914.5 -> 1.02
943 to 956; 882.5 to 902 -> 1.13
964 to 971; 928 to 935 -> 0.94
